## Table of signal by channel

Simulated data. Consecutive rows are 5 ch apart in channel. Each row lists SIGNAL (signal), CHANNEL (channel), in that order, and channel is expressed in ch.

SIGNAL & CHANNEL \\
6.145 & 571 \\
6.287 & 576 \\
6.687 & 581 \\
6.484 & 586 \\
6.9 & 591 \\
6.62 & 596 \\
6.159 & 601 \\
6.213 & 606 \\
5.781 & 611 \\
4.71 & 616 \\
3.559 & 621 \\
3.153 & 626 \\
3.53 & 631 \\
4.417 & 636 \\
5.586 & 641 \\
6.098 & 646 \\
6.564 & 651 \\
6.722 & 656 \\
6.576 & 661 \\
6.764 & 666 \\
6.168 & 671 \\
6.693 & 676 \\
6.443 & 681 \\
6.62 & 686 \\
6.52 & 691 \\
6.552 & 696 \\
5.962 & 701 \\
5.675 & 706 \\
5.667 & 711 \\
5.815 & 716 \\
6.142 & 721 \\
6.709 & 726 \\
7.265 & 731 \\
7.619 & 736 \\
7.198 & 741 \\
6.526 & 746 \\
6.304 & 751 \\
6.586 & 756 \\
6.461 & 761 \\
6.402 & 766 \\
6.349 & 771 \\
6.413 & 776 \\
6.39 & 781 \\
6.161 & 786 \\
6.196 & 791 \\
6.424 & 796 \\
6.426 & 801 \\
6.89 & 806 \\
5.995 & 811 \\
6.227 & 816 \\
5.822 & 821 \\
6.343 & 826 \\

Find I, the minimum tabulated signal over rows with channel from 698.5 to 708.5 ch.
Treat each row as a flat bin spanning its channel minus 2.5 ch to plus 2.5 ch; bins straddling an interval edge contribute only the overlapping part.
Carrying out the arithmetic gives 5.675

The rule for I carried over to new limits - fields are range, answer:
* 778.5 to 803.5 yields 6.161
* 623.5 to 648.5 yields 3.153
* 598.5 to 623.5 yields 3.559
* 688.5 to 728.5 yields 5.667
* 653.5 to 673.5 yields 6.168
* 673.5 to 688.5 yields 6.443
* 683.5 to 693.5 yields 6.52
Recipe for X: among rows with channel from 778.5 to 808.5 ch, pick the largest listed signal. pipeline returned 6.89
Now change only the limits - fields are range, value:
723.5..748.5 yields 7.619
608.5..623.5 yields 5.781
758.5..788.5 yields 6.461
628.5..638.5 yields 4.417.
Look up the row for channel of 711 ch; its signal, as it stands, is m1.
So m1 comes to 5.667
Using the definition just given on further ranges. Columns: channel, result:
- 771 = 6.349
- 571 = 6.145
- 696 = 6.552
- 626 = 3.153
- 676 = 6.693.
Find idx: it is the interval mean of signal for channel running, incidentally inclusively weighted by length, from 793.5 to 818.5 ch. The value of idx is 6.39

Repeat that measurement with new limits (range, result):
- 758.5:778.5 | 6.41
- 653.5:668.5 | 6.69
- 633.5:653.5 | 5.67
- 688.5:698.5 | 6.54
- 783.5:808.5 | 6.42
